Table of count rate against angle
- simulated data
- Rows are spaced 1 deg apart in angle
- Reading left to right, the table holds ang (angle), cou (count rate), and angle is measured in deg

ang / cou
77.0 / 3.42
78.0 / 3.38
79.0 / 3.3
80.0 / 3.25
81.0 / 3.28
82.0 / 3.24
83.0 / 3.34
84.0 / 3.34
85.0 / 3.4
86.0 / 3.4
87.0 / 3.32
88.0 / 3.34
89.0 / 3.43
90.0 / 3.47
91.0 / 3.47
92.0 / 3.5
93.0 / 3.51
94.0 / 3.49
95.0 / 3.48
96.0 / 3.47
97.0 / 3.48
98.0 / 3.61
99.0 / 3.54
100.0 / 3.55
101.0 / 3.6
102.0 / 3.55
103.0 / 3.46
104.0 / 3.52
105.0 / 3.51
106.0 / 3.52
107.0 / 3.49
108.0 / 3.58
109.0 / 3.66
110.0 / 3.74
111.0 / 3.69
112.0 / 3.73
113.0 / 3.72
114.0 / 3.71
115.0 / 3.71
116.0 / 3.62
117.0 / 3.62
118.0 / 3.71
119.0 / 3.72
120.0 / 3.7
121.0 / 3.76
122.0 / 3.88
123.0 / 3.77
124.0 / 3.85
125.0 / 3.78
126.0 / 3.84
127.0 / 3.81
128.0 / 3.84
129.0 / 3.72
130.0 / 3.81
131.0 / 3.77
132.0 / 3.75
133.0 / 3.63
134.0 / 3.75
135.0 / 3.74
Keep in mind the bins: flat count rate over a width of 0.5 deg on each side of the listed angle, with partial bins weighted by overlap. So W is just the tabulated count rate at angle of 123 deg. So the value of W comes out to 3.77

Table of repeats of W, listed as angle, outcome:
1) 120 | 3.7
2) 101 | 3.6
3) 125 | 3.78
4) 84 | 3.34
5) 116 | 3.62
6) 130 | 3.81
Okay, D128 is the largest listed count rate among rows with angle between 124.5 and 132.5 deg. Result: 3.84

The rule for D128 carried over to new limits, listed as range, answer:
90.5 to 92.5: 3.5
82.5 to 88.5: 3.4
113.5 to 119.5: 3.72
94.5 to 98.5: 3.61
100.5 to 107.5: 3.6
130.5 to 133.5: 3.77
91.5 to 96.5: 3.51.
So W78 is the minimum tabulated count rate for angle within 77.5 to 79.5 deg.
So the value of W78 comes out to 3.3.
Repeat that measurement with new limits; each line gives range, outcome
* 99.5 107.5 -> 3.46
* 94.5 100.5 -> 3.47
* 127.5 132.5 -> 3.72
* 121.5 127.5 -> 3.77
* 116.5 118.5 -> 3.62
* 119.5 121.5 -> 3.7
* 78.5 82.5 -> 3.24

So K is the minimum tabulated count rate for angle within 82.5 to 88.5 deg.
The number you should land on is 3.32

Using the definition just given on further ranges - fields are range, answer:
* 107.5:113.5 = 3.58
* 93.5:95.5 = 3.48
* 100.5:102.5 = 3.55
